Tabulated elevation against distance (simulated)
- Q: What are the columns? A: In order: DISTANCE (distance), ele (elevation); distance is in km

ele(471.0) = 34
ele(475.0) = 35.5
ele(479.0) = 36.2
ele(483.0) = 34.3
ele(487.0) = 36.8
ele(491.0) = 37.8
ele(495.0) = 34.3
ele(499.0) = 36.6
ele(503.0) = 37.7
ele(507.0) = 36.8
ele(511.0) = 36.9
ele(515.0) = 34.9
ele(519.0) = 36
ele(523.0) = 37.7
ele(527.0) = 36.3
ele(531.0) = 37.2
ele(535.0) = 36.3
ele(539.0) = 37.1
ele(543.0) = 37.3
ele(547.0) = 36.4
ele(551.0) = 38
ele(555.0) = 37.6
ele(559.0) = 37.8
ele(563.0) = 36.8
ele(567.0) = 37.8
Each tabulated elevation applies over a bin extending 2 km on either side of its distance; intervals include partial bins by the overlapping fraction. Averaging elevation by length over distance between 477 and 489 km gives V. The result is 35.8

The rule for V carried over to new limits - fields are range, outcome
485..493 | 37.3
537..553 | 37.2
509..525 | 36.4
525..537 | 36.6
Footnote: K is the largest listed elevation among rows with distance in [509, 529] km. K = 37.7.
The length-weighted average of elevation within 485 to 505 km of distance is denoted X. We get 36.6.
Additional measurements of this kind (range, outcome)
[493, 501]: 35.5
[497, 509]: 37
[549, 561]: 37.8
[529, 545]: 37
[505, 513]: 36.8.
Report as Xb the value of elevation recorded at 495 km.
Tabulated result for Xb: 34.3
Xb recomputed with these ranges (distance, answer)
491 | 37.8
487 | 36.8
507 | 36.8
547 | 36.4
